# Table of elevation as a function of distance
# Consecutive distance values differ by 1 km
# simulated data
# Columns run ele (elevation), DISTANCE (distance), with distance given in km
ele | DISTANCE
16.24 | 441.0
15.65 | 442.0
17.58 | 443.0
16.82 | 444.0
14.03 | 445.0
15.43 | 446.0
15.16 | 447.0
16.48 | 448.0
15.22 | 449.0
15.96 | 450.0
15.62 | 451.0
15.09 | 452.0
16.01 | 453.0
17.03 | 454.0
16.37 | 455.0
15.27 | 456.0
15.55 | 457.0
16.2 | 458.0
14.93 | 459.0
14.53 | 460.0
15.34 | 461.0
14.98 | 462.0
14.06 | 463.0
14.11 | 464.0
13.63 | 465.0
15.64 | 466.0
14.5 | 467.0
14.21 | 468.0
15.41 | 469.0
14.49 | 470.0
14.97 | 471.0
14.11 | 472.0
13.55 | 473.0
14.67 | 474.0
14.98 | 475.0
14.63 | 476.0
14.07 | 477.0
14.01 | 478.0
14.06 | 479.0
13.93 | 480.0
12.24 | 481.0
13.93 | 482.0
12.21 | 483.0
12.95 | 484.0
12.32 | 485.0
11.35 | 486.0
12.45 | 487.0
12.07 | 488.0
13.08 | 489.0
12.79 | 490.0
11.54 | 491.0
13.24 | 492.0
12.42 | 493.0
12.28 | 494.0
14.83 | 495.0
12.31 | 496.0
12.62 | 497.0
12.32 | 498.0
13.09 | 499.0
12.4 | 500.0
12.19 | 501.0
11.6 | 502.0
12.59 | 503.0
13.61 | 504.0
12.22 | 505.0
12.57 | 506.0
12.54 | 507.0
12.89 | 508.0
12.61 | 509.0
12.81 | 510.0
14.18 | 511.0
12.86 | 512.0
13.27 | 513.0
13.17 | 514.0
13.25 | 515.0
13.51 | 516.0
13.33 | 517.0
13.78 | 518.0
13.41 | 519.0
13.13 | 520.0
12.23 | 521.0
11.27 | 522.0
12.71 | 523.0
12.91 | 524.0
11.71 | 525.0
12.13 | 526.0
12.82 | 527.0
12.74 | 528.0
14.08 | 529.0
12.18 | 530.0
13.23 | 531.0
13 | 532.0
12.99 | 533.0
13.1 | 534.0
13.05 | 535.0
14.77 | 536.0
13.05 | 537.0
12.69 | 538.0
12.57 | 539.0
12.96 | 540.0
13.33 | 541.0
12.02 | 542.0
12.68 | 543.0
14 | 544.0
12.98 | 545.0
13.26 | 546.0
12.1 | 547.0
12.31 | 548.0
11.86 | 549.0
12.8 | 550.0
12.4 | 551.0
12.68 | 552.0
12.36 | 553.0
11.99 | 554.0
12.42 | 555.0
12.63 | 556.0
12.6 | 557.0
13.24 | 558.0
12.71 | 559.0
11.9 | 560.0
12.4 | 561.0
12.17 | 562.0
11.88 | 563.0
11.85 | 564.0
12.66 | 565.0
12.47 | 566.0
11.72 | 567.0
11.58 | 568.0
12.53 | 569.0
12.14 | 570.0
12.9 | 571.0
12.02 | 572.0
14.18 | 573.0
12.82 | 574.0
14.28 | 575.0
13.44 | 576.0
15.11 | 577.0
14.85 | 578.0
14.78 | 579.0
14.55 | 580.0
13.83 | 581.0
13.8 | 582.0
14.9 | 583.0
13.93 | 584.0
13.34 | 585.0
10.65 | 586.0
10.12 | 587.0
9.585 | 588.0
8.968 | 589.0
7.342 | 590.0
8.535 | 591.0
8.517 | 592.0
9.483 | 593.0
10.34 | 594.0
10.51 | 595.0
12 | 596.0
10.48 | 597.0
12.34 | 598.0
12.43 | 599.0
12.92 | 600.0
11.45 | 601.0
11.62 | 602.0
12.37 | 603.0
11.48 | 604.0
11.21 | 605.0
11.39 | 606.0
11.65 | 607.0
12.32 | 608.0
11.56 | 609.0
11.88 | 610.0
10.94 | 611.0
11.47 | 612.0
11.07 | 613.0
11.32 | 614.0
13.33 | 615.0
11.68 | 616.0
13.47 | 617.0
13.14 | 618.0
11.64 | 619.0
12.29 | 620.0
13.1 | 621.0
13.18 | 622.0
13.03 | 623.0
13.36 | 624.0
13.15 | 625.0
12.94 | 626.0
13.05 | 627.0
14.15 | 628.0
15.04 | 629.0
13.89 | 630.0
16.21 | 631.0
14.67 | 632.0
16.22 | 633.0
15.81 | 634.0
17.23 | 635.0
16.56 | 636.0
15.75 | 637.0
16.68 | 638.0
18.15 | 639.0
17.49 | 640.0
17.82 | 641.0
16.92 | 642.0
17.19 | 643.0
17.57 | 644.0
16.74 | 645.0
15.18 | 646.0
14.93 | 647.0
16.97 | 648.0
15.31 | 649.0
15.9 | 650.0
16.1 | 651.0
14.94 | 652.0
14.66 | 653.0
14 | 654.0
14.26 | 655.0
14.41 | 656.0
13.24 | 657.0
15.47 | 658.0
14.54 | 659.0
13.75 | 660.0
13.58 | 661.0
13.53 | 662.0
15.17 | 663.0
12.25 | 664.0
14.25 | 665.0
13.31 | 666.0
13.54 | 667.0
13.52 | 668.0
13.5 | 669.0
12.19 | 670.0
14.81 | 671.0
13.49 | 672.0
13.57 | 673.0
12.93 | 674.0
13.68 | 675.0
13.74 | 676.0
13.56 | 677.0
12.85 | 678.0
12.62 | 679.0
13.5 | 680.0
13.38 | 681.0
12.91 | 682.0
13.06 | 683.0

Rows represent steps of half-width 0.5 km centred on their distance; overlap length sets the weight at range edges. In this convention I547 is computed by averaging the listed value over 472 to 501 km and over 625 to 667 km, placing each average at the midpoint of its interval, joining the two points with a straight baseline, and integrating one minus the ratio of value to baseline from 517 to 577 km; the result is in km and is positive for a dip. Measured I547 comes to 5.0 km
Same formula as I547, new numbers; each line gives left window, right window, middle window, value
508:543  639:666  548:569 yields 1.9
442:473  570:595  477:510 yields 3.7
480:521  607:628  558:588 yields -0.8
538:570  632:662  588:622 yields 7.0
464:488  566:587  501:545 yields 2.1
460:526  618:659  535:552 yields 1.3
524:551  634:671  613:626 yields 1.7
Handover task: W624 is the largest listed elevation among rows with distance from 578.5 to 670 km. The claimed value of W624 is 18.15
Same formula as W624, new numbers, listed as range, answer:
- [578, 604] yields 14.9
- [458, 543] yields 16.2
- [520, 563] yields 14.77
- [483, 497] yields 14.83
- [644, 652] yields 17.57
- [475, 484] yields 14.98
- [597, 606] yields 12.92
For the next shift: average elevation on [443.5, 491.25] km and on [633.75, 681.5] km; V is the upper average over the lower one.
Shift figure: 1.03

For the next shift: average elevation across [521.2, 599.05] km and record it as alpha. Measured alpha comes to 12.4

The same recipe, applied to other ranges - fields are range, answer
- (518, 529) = 12.6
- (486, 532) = 12.8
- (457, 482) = 14.5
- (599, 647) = 13.9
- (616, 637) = 14.1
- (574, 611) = 11.9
